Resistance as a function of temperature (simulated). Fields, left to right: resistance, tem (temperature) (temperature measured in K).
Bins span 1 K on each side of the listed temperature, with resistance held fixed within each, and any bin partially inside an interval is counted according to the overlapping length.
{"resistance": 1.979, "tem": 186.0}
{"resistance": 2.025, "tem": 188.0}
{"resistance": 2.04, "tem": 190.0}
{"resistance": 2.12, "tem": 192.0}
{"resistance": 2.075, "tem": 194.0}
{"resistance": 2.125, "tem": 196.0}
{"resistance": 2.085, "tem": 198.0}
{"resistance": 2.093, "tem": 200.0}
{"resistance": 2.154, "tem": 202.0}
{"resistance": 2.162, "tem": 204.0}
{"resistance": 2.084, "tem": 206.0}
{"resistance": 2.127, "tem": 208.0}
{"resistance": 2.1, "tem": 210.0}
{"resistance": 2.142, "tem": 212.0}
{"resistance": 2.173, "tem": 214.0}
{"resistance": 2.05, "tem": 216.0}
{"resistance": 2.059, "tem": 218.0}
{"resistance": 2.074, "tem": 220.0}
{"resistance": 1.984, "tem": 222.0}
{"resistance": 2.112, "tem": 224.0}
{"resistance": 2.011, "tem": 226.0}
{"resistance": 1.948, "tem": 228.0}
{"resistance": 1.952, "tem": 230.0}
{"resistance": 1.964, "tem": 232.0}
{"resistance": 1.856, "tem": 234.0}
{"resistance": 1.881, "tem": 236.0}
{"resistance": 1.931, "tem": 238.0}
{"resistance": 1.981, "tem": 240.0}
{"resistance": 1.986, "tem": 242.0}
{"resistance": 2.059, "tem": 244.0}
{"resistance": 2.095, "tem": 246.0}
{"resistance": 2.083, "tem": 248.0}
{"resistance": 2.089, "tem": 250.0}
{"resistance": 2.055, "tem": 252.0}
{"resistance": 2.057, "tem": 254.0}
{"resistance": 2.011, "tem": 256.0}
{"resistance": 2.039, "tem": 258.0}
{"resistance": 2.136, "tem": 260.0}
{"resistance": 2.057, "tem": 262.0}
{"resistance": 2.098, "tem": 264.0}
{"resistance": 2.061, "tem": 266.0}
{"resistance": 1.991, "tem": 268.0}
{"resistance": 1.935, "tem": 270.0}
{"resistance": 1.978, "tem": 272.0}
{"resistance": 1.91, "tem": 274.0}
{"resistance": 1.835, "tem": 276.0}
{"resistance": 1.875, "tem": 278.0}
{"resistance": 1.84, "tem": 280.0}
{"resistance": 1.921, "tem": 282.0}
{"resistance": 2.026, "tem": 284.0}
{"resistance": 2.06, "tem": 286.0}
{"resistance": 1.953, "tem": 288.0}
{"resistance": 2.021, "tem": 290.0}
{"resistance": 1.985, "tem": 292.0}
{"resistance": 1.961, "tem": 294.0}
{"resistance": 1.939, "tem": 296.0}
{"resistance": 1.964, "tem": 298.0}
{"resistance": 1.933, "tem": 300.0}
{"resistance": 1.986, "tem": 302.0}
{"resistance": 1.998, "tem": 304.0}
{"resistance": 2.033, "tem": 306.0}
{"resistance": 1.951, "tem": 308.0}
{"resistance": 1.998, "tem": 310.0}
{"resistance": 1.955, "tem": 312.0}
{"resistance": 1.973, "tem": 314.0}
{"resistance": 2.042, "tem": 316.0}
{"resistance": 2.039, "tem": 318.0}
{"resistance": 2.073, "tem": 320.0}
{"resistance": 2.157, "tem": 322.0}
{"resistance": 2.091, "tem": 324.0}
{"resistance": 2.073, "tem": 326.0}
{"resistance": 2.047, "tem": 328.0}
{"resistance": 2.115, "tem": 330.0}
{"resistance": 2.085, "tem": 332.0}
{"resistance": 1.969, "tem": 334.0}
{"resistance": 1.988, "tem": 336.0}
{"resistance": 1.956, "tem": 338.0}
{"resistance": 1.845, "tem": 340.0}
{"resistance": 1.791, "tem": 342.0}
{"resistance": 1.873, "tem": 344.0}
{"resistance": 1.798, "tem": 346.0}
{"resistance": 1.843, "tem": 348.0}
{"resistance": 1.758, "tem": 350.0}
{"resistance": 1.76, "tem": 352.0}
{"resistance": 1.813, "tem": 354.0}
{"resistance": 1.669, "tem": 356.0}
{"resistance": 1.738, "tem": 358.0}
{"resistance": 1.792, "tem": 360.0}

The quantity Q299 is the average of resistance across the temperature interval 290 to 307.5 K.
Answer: 1.98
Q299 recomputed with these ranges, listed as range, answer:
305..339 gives 2.03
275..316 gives 1.96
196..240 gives 2.05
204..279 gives 2.02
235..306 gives 1.99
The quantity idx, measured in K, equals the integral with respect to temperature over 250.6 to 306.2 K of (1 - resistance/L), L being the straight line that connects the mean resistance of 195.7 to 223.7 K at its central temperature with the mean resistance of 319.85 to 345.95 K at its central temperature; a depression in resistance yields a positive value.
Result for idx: 1.5 K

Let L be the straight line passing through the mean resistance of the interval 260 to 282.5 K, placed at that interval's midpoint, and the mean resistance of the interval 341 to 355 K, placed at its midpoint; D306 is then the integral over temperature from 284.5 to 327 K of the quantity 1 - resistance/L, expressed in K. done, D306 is -2.64 K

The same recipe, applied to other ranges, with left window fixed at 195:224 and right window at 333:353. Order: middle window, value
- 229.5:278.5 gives 0.5 K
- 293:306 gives -0.2 K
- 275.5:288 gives 0.2 K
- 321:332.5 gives -1.3 K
